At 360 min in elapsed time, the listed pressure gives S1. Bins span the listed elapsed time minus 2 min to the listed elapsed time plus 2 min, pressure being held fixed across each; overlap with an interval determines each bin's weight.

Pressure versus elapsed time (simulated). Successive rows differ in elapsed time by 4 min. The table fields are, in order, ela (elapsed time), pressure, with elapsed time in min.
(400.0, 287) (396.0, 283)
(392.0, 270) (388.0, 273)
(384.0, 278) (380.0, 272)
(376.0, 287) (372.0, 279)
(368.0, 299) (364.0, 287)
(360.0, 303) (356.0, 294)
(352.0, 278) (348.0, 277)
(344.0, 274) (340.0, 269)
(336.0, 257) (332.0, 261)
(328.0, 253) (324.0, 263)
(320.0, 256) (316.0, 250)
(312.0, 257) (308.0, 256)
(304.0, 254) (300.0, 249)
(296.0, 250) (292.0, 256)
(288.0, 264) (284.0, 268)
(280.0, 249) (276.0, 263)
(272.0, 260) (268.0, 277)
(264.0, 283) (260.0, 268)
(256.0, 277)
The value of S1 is 303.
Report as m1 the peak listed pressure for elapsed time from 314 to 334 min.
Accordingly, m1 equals 263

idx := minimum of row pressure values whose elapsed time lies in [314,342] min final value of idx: 250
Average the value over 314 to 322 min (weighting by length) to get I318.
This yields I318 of 253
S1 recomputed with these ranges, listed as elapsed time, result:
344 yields 274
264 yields 283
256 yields 277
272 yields 260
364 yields 287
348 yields 277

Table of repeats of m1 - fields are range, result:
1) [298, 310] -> 256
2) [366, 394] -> 299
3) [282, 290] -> 268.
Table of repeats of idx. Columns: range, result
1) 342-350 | 274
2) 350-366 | 278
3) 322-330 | 253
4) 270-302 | 249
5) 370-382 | 272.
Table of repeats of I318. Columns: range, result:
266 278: 267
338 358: 278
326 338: 257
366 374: 289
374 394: 276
